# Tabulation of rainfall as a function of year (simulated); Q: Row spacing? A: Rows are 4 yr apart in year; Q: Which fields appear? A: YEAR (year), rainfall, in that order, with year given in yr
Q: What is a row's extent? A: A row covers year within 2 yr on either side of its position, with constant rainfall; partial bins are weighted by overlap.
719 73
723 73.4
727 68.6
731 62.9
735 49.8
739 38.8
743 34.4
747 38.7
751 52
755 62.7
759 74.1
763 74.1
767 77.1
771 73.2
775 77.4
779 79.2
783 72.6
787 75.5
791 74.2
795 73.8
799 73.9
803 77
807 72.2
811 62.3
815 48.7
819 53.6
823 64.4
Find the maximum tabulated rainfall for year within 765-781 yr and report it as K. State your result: 79.2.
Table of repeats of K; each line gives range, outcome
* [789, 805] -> 77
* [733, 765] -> 74.1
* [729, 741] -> 62.9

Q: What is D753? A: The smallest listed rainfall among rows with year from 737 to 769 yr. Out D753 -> 34.4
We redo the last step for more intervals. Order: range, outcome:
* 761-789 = 72.6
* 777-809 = 72.2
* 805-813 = 62.3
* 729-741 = 38.8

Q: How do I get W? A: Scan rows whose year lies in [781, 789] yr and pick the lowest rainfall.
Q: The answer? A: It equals 72.6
